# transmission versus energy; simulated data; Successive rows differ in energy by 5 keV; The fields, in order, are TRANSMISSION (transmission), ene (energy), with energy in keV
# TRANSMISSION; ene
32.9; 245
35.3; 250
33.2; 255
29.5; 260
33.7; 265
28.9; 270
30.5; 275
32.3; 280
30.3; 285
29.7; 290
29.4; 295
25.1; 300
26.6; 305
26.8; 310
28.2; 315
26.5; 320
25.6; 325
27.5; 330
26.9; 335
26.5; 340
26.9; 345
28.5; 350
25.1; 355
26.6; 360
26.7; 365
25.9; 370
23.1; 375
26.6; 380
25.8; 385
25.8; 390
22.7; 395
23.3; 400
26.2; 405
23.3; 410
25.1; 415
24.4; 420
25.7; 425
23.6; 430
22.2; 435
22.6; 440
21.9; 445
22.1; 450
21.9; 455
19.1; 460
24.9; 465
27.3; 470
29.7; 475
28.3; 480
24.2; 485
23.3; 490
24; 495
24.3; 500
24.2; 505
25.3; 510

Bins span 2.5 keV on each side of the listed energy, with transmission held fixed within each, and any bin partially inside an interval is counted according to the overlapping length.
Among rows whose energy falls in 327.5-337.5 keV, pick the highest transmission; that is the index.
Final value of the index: 27.5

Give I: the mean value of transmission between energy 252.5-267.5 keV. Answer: 32.1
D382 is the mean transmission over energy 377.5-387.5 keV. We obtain 26.2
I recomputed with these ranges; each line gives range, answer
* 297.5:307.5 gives 25.9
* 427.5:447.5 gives 22.6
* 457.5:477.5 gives 25.2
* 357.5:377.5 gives 25.6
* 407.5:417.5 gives 24.2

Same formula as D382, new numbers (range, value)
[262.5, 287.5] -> 31.1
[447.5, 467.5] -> 22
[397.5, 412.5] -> 24.3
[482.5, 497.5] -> 23.8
